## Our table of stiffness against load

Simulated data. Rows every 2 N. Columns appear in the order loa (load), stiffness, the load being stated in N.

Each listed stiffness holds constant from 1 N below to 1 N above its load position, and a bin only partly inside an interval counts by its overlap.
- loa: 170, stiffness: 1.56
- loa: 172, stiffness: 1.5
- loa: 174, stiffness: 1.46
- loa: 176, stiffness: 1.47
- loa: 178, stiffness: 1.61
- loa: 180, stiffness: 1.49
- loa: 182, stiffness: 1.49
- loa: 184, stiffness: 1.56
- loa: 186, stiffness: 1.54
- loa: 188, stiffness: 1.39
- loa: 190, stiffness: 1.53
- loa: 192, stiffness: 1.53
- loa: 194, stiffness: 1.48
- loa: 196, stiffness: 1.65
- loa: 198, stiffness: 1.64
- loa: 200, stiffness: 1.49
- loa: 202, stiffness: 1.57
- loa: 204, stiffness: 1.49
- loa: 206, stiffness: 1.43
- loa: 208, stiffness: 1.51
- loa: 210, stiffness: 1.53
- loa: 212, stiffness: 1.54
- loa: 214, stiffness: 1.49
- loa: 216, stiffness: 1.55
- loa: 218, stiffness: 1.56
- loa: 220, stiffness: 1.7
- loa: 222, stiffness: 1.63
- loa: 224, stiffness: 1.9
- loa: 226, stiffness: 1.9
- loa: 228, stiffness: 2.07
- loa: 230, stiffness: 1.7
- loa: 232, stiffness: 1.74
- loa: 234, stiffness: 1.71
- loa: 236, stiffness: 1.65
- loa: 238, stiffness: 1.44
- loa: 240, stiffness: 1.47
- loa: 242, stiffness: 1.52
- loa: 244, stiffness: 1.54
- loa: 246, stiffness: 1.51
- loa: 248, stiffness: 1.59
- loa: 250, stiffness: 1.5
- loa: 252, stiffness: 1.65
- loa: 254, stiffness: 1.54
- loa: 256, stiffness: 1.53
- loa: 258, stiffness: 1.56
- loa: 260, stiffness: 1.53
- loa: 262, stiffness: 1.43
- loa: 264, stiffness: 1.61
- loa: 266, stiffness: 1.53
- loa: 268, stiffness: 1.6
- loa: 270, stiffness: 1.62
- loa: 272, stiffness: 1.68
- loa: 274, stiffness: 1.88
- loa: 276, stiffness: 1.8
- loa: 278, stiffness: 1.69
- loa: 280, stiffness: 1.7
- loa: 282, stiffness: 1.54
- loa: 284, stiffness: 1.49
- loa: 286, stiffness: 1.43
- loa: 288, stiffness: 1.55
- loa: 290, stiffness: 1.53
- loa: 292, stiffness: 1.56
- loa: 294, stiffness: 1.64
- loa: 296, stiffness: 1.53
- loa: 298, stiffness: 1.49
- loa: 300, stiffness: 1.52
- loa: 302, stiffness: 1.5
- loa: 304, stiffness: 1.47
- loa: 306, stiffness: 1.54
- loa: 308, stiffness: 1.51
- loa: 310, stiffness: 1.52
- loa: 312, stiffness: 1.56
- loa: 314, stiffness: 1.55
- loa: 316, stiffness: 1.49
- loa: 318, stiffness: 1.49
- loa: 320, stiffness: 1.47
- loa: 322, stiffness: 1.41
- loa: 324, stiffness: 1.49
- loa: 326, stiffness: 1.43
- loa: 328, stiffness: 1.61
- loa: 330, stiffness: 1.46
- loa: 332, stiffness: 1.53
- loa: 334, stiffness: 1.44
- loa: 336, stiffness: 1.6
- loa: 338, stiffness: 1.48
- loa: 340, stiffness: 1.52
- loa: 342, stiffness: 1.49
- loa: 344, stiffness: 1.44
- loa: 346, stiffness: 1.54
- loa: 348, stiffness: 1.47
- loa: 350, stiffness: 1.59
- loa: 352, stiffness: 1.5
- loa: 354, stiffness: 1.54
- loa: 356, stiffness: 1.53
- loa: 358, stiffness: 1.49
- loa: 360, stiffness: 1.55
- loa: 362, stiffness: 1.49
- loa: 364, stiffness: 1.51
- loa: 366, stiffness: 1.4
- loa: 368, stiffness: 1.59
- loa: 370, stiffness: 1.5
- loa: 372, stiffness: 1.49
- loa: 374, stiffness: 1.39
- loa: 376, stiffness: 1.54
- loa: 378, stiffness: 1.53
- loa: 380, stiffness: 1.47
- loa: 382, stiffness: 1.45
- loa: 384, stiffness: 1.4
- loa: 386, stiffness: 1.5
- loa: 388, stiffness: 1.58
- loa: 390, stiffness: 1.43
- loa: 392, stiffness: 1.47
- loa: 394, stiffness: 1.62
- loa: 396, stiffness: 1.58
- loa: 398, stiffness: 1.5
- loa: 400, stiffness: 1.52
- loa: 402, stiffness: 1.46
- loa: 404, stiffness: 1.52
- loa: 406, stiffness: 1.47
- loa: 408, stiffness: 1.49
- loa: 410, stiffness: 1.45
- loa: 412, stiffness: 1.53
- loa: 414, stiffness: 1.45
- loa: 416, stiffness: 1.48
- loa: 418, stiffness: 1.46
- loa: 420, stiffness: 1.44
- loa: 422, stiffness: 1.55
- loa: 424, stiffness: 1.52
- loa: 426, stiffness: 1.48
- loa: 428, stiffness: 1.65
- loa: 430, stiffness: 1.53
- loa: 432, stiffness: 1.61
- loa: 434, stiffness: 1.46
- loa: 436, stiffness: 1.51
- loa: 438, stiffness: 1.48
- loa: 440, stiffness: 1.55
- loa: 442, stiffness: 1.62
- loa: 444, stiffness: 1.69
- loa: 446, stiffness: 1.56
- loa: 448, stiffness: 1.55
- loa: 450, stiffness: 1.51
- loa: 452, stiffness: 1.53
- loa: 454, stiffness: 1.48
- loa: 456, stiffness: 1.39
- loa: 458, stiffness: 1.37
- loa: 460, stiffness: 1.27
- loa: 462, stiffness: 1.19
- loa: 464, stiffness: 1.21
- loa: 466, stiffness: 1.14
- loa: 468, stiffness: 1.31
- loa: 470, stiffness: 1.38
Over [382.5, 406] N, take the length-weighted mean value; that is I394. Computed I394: 1.5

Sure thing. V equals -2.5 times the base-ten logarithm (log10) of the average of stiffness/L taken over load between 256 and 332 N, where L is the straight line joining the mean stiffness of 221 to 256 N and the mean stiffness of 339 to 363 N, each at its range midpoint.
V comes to 0.02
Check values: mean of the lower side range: 1.65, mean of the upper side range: 1.51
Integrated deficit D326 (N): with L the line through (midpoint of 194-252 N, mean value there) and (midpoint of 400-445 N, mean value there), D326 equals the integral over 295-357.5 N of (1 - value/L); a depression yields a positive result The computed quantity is 2.16 N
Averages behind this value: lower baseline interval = 1.61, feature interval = 1.51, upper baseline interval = 1.52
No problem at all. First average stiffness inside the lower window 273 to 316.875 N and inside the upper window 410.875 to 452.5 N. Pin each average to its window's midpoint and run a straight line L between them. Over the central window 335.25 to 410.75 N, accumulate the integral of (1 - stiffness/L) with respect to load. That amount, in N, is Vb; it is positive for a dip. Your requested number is 2.2 N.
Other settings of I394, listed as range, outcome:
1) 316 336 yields 1.49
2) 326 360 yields 1.51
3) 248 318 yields 1.57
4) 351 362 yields 1.52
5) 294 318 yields 1.52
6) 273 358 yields 1.54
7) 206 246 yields 1.63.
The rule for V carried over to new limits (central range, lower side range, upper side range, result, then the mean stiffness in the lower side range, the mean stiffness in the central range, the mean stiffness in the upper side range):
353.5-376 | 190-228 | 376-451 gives 0.026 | 1.6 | 1.5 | 1.52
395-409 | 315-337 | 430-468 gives -0.029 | 1.49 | 1.51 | 1.45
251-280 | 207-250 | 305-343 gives -0.028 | 1.63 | 1.62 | 1.5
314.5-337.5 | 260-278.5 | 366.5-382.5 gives 0.048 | 1.64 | 1.49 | 1.49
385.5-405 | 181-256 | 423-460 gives 0.011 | 1.59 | 1.52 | 1.52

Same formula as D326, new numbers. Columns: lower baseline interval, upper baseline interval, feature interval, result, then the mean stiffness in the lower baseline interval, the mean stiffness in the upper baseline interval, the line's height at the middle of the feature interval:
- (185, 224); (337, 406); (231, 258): -0.54 N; 1.55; 1.5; 1.54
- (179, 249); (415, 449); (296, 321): 0.88 N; 1.59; 1.54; 1.57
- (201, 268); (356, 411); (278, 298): 0.04 N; 1.59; 1.5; 1.56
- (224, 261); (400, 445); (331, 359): 0.96 N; 1.63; 1.52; 1.57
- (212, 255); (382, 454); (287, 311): 0.94 N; 1.63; 1.52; 1.59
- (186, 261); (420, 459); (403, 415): 0.39 N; 1.59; 1.53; 1.53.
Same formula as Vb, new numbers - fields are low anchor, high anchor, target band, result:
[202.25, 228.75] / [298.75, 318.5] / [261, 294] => -1.0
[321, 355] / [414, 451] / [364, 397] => 0.4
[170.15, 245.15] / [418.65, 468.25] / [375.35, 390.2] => 0.1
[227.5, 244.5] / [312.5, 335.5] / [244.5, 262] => 0.7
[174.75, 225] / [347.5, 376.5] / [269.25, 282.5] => -1.6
